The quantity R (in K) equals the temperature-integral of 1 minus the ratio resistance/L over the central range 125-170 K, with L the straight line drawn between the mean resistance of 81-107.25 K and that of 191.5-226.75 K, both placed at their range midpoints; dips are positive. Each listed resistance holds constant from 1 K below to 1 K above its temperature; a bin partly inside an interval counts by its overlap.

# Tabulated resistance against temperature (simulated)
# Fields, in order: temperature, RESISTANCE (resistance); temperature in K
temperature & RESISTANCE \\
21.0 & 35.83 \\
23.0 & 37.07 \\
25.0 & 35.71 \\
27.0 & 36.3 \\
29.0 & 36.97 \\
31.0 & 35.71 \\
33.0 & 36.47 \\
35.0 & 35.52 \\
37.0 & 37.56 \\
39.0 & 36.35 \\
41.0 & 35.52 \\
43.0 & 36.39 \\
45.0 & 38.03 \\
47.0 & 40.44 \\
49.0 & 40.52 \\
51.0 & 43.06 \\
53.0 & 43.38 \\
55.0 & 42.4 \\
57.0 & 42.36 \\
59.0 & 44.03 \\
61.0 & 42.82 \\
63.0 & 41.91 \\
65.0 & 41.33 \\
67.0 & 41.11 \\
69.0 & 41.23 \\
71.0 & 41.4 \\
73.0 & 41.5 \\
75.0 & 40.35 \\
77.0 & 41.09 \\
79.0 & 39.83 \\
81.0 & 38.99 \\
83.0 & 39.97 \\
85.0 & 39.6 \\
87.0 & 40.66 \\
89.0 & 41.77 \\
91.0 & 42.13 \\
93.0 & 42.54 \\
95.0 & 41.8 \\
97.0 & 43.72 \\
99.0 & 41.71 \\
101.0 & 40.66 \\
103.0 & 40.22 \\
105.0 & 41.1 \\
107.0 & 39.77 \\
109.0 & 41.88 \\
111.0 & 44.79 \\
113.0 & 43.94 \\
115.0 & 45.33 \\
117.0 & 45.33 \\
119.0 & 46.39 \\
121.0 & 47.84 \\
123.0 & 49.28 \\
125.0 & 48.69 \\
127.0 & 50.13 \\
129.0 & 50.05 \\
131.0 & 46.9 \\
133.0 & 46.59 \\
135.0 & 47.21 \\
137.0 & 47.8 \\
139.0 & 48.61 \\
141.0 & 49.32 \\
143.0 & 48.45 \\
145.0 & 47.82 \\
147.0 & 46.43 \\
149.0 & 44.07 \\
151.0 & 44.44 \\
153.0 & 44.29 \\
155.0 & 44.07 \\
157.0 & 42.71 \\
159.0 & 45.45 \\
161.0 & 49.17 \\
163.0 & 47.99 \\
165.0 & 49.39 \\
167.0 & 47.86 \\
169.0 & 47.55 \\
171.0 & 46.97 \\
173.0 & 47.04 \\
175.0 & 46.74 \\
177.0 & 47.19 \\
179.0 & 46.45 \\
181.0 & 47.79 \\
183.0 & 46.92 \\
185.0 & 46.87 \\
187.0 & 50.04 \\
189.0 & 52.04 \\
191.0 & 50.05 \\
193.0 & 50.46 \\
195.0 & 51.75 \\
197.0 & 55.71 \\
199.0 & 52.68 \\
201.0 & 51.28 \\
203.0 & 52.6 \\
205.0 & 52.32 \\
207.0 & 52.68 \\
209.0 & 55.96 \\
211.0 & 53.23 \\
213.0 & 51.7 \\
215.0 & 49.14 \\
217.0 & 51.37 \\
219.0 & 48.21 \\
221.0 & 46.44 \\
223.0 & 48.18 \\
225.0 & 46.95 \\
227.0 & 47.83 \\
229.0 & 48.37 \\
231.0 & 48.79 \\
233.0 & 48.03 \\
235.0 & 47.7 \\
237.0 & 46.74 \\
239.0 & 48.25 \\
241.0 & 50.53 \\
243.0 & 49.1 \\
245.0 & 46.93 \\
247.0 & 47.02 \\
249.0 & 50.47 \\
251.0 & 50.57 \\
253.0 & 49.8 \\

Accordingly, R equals -1.4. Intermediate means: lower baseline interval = 41.2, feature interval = 47.1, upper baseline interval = 51.1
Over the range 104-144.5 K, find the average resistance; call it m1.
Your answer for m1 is 46.5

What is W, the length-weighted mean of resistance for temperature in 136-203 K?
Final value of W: 48.1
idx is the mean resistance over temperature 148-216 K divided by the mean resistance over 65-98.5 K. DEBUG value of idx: 1.2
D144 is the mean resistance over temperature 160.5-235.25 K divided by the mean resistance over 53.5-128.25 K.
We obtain 1.16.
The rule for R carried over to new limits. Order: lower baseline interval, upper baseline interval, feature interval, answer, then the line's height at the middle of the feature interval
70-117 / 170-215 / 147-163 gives 0.63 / 47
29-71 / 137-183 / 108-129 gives -1.11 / 44.2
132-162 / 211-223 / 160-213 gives -1.92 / 48.2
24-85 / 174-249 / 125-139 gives -1.15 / 44.5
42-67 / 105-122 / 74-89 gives 0.88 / 42.7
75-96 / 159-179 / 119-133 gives -1.39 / 44.1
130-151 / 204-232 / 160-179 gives 0.22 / 48.3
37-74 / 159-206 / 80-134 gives 0.57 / 44.2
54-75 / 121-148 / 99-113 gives 1.25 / 45.7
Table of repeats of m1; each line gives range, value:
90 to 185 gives 45.8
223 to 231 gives 47.9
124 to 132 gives 48.9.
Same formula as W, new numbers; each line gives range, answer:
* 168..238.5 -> 49.5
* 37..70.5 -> 40.6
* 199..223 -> 51.3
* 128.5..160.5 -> 46.5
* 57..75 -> 41.9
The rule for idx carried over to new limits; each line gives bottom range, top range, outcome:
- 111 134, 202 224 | 1.08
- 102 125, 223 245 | 1.09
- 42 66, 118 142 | 1.17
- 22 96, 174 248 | 1.24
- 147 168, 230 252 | 1.06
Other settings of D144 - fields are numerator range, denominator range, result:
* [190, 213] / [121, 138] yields 1.09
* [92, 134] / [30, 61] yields 1.14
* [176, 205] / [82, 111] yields 1.21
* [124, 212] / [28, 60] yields 1.25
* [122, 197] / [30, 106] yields 1.18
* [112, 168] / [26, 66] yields 1.19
